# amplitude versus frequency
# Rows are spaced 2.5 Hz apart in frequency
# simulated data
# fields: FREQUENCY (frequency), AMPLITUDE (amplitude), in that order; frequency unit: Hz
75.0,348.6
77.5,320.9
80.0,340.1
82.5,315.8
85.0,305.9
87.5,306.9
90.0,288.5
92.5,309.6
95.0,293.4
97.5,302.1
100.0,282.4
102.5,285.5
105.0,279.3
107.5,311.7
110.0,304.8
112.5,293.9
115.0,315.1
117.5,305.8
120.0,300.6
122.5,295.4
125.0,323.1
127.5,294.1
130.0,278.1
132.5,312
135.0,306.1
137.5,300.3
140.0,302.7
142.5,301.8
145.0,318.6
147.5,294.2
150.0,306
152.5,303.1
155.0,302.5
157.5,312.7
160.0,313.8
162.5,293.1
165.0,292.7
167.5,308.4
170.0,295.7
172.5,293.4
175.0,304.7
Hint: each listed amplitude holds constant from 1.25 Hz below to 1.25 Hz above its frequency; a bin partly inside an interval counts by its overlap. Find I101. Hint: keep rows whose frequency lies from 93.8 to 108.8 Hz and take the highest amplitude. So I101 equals 311.7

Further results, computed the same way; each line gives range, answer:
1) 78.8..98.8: 340.1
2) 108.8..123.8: 315.1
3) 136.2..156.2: 318.6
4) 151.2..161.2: 313.8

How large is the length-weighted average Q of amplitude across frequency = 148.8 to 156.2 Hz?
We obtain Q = 304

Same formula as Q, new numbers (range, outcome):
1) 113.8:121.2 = 307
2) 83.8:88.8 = 306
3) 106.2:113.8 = 303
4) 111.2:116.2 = 304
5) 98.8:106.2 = 282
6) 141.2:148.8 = 305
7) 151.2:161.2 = 308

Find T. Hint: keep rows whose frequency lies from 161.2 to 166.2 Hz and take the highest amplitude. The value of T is 293.1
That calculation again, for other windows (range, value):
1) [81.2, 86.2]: 315.8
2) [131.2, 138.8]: 312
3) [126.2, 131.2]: 294.1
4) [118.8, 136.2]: 323.1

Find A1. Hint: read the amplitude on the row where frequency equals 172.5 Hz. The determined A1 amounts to 293.4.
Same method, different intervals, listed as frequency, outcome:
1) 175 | 304.7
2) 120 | 300.6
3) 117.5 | 305.8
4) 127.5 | 294.1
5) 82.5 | 315.8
